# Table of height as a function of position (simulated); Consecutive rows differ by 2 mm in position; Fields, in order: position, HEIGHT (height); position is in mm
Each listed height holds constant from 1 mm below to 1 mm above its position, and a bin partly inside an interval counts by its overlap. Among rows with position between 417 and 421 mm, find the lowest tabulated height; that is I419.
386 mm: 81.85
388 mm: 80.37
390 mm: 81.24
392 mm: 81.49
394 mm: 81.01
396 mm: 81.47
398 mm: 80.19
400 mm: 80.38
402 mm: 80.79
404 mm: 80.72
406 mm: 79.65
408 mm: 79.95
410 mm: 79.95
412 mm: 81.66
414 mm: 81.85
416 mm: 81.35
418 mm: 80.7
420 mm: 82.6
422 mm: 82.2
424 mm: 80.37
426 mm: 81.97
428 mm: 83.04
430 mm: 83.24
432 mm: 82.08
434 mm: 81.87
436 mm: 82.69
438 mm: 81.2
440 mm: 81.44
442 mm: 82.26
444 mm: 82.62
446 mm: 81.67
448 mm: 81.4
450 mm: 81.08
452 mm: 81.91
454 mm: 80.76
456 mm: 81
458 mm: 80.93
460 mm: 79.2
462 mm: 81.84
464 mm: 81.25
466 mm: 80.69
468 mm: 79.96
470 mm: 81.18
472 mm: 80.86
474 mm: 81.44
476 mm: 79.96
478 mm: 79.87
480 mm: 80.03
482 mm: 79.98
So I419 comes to 80.7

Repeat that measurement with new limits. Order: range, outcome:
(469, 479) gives 79.87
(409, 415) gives 79.95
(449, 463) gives 79.2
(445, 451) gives 81.08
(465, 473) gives 79.96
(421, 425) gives 80.37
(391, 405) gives 80.19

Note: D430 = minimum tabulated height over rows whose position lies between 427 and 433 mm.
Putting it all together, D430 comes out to 82.08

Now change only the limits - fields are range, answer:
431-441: 81.2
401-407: 79.65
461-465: 81.25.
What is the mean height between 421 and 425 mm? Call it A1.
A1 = 81.3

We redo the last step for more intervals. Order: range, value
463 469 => 80.6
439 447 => 82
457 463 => 80.7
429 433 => 82.7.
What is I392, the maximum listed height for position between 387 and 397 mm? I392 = 81.49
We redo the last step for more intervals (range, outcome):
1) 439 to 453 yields 82.62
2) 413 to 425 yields 82.6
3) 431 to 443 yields 82.69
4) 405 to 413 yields 81.66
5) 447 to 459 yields 81.91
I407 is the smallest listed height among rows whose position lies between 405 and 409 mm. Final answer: 79.65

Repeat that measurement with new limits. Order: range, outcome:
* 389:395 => 81.01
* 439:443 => 81.44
